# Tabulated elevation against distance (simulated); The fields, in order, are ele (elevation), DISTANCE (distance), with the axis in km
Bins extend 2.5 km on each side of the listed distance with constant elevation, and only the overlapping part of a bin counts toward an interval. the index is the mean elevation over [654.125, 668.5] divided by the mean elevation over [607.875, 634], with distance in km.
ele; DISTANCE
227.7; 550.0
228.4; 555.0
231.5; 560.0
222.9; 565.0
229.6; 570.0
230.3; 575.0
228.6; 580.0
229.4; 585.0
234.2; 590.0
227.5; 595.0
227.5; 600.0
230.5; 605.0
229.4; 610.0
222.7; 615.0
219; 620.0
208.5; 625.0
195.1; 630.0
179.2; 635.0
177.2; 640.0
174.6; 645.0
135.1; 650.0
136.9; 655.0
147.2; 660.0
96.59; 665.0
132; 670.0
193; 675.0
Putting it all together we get 0.6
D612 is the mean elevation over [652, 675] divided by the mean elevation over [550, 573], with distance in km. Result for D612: 0.6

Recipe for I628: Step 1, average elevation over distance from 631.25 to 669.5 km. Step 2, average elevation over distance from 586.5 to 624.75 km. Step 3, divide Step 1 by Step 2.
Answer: 0.66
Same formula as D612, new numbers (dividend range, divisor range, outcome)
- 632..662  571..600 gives 0.69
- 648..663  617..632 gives 0.66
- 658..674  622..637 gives 0.67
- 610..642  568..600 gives 0.88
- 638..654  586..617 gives 0.70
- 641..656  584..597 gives 0.66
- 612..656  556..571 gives 0.81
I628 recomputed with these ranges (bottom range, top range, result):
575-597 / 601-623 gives 0.98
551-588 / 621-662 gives 0.75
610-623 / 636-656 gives 0.72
